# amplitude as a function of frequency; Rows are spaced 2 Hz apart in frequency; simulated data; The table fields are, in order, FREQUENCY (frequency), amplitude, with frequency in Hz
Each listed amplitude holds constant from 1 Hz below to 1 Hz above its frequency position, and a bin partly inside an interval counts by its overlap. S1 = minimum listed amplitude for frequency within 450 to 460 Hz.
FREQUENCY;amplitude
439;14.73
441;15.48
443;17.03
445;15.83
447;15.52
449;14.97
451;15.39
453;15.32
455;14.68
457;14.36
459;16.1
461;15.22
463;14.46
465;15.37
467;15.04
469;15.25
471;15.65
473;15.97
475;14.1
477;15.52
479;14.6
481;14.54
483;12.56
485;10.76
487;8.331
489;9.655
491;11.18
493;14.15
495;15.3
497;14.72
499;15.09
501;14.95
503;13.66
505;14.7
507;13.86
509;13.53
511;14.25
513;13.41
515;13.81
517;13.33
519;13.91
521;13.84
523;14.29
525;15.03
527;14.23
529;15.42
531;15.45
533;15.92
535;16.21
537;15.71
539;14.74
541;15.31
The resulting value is 14.36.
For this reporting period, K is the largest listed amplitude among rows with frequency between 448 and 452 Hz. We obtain 15.39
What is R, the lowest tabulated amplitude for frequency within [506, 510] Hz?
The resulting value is 13.53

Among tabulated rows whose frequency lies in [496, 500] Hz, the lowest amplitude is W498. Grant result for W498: 14.72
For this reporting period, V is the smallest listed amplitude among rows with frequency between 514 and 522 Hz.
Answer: 13.33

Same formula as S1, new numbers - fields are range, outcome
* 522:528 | 14.23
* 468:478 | 14.1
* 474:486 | 10.76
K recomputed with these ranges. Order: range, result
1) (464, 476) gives 15.97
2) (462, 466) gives 15.37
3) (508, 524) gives 14.29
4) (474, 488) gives 15.52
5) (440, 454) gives 17.03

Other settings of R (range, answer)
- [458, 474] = 14.46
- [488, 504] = 9.655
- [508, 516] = 13.41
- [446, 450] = 14.97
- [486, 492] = 8.331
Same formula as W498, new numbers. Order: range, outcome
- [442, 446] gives 15.83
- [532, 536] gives 15.92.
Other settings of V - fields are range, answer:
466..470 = 15.04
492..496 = 14.15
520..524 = 13.84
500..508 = 13.66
